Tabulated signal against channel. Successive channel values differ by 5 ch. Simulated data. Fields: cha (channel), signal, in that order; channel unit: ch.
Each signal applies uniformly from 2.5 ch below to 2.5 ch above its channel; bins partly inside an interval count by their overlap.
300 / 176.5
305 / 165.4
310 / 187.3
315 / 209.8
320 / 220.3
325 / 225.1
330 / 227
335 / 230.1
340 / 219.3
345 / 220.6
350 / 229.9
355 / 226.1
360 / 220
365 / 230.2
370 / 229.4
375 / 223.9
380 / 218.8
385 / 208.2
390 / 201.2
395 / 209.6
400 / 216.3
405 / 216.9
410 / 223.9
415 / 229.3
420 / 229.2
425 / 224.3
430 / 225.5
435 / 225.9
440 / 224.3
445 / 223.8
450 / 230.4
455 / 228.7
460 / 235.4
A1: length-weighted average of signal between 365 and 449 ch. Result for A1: 221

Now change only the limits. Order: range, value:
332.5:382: 225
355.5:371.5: 226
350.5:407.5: 219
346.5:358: 227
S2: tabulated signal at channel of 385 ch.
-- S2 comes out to 208.2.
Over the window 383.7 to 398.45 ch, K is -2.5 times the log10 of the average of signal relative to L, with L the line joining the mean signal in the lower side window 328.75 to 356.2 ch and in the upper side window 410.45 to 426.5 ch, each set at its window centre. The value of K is 0.099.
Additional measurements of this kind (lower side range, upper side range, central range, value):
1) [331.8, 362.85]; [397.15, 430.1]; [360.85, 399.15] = 0.03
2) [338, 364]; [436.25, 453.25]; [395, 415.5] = 0.03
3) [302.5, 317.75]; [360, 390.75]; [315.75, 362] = -0.11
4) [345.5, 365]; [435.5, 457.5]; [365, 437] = 0.03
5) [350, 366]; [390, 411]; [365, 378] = -0.02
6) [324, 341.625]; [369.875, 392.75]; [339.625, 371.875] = -0.02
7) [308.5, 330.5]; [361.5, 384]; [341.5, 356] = -0.03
